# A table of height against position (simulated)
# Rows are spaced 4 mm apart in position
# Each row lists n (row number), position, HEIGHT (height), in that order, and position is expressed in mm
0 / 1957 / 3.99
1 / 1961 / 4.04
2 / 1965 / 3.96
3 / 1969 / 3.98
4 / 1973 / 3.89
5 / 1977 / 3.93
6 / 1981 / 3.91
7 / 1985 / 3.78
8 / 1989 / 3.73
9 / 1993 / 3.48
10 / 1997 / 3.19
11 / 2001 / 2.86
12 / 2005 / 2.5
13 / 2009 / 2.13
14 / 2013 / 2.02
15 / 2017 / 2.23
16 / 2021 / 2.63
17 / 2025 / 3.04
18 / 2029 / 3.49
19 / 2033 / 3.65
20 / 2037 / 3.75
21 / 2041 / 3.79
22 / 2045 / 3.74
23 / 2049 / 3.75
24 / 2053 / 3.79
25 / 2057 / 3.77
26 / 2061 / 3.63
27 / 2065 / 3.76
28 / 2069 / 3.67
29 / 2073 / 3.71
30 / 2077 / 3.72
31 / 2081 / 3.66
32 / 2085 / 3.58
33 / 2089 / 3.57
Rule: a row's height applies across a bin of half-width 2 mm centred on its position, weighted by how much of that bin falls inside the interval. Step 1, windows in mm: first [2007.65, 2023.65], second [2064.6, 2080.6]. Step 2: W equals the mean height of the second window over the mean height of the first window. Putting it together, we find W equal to 1.62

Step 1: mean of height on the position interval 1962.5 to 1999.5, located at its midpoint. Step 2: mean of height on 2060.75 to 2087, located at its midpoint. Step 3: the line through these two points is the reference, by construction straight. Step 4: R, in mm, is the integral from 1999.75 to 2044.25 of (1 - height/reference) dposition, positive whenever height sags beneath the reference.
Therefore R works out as 9.3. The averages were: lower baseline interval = 3.75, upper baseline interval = 3.68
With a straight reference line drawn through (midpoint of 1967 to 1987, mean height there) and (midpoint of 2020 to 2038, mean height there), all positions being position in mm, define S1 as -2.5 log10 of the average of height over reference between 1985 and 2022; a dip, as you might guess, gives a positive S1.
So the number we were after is 0.28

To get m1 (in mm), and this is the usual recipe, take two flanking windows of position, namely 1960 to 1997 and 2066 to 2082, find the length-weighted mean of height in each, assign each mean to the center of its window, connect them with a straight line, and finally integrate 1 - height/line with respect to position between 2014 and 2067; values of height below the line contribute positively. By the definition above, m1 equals 4.3 mm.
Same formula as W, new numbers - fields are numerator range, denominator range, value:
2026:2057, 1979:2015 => 1.20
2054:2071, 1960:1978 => 0.94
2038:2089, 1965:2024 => 1.16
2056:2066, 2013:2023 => 1.58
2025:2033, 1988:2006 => 1.08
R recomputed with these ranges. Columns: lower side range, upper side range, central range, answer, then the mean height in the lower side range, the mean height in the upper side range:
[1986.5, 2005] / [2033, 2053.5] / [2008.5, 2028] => 5.6 mm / 3.24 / 3.75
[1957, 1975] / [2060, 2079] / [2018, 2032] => 2.9 mm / 3.97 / 3.7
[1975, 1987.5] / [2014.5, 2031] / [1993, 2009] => 2.6 mm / 3.87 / 2.82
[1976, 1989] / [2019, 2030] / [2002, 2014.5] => 4.0 mm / 3.85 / 3.01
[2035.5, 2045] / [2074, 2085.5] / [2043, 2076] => -0.1 mm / 3.76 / 3.67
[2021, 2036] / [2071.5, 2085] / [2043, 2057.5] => -1.2 mm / 3.32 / 3.68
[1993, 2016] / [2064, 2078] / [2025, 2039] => -2.2 mm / 2.61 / 3.71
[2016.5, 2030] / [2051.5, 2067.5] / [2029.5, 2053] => -3.1 mm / 2.87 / 3.73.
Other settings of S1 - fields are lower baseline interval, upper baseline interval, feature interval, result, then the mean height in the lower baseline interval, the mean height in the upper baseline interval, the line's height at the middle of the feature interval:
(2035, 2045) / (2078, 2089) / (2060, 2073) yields -0.005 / 3.76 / 3.62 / 3.68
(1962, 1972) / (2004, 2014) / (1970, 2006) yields -0.143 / 3.97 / 2.21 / 3.09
